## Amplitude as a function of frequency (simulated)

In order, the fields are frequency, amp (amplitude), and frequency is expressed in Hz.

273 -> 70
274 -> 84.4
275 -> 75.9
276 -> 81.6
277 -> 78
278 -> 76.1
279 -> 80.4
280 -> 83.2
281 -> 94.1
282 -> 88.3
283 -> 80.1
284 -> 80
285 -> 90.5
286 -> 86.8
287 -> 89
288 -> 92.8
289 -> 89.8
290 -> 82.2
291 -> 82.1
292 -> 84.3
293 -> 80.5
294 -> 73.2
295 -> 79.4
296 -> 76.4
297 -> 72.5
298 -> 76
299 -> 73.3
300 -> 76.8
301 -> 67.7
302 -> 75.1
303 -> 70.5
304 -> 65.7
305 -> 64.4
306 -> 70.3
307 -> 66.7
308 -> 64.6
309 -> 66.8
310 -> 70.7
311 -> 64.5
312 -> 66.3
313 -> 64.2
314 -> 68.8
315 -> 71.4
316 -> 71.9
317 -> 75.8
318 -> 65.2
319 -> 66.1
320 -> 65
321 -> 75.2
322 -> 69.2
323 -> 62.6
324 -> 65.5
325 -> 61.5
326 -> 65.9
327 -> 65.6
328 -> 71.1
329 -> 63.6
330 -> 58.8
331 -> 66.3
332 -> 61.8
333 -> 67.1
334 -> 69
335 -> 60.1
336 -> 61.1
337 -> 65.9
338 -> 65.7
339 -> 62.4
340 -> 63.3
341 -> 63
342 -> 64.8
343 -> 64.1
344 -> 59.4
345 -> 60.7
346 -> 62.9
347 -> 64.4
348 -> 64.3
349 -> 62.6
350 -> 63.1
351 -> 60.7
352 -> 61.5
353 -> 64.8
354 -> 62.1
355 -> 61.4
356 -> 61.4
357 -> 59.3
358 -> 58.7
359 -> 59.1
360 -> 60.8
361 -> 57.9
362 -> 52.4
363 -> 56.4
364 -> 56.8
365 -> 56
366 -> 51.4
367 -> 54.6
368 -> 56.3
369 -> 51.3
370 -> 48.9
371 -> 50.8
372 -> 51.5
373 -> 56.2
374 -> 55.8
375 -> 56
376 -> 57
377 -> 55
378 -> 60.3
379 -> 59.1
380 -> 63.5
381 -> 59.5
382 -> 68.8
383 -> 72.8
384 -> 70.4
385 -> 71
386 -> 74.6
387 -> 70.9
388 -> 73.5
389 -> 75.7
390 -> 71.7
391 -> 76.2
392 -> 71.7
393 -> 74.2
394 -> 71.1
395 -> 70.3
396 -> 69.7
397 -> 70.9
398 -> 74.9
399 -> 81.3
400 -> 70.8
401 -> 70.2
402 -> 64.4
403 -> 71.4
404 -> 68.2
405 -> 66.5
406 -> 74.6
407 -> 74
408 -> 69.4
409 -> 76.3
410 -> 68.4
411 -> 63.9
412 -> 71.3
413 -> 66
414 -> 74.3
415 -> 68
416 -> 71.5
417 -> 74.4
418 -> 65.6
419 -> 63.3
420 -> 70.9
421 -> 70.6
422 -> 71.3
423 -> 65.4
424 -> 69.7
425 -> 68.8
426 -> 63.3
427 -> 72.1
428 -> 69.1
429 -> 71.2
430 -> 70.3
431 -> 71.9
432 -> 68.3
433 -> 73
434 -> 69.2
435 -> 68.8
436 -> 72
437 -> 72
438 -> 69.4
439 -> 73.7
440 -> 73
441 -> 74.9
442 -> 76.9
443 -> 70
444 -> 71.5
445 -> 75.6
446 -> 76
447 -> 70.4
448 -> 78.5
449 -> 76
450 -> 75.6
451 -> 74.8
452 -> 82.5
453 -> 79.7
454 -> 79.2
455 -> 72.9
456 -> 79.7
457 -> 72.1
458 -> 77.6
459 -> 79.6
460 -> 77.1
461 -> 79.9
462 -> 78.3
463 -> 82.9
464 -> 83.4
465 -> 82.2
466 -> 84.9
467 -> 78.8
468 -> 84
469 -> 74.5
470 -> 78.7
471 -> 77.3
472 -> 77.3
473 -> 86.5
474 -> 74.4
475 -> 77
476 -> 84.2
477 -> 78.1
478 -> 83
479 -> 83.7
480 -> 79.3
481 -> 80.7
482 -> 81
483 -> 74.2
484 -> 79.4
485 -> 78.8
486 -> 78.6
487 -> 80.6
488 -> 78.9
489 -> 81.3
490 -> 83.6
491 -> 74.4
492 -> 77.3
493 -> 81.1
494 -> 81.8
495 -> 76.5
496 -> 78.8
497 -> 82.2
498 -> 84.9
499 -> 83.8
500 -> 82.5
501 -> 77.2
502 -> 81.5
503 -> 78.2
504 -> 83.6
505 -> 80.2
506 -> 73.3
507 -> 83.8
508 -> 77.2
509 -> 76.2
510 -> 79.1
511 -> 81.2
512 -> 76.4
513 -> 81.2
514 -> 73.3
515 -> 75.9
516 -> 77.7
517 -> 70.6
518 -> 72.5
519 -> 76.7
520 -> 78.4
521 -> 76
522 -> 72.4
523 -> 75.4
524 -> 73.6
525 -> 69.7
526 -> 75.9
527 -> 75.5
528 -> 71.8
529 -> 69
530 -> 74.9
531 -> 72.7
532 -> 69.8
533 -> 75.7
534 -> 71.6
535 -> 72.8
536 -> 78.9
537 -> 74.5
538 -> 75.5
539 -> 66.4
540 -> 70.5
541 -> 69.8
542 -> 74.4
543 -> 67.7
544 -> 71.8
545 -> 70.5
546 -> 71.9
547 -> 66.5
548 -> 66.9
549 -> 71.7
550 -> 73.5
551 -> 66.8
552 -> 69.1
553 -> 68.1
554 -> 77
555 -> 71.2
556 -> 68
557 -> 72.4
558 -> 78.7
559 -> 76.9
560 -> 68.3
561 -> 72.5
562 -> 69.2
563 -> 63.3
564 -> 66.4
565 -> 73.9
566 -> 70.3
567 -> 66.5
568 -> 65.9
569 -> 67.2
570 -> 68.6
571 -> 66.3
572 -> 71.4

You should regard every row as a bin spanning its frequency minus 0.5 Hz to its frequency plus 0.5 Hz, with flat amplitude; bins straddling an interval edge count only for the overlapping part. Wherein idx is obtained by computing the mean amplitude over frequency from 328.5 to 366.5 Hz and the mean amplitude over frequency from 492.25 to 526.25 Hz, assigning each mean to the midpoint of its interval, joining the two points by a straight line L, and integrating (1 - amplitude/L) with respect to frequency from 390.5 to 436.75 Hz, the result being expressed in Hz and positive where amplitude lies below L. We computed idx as -1.5 Hz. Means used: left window 61.4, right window 77.9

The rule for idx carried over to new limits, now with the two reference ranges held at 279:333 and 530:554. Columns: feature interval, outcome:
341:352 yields 1.5 Hz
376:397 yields 1.1 Hz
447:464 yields -1.4 Hz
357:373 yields 3.9 Hz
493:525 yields -2.9 Hz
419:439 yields 0.7 Hz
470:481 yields -1.2 Hz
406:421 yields 0.5 Hz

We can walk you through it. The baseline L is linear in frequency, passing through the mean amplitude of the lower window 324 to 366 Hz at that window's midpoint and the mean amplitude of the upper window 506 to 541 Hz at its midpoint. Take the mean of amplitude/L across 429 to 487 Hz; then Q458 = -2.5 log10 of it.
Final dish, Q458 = -0.10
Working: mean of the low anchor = 62.1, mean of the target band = 76.9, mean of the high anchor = 74.7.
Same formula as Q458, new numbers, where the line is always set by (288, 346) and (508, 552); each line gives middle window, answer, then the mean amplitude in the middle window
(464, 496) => -0.11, 79.8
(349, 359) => 0.14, 61.4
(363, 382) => 0.25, 55.9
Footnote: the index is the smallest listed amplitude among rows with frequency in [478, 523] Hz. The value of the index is 70.6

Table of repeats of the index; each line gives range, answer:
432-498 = 68.3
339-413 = 48.9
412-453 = 63.3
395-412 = 63.9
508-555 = 66.4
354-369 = 51.3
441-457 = 70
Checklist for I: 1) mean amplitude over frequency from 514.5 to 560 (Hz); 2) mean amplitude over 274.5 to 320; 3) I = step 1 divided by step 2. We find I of 1.0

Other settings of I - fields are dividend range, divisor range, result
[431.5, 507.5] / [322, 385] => 1.28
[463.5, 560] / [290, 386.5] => 1.18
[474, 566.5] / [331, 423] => 1.16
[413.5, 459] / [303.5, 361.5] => 1.12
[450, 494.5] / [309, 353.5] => 1.22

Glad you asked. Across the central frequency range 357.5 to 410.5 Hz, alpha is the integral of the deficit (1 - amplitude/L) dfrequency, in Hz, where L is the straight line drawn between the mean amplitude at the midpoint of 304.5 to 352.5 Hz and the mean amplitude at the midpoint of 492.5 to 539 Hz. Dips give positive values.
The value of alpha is 3.1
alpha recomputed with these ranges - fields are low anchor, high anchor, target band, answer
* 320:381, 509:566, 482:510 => -3.8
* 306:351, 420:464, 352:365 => 1.6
